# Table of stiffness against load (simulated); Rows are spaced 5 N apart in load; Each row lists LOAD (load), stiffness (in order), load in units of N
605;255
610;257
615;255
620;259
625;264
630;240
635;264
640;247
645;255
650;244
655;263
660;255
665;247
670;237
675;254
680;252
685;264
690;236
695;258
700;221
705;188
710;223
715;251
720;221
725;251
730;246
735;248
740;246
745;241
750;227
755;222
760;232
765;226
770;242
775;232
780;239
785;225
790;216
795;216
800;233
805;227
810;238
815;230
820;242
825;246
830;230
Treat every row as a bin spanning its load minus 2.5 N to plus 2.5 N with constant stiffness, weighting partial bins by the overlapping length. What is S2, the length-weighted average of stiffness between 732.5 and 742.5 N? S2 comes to 247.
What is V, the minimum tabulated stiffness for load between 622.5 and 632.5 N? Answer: 240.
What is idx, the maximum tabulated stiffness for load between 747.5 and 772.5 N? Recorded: 242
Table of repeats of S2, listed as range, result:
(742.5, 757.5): 230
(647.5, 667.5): 252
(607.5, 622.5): 257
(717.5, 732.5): 239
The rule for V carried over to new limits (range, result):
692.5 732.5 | 188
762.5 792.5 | 216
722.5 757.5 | 222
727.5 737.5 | 246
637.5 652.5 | 244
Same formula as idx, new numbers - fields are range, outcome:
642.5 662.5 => 263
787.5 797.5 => 216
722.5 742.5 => 251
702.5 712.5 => 223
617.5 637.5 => 264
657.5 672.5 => 255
